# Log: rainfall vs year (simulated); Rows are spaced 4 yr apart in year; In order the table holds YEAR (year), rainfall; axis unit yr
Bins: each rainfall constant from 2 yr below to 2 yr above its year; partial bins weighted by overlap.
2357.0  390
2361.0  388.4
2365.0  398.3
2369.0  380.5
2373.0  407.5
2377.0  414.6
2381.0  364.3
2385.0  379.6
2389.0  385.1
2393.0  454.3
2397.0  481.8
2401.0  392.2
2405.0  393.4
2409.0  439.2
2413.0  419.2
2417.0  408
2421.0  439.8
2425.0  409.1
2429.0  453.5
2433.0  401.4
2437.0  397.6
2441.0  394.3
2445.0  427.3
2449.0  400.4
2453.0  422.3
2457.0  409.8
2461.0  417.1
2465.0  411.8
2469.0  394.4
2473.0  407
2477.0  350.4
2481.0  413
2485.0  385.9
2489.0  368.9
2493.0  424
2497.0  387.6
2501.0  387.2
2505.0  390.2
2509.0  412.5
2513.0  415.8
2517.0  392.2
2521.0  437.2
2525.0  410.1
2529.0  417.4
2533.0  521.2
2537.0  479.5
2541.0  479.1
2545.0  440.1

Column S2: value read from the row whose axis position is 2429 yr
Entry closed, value 453.5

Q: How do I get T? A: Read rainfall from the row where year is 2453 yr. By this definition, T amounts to 422.3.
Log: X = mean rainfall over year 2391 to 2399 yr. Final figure 468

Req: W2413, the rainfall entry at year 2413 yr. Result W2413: 419.2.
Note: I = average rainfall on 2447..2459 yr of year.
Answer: 411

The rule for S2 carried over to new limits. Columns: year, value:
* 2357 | 390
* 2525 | 410.1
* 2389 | 385.1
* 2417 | 408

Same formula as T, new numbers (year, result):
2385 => 379.6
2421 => 439.8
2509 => 412.5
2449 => 400.4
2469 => 394.4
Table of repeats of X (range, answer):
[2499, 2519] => 400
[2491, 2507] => 397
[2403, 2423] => 420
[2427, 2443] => 412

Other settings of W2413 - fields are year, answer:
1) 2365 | 398.3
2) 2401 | 392.2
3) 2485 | 385.9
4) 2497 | 387.6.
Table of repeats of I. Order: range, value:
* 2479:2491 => 389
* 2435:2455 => 408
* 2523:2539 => 457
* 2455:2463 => 413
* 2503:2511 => 401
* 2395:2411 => 427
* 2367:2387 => 389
